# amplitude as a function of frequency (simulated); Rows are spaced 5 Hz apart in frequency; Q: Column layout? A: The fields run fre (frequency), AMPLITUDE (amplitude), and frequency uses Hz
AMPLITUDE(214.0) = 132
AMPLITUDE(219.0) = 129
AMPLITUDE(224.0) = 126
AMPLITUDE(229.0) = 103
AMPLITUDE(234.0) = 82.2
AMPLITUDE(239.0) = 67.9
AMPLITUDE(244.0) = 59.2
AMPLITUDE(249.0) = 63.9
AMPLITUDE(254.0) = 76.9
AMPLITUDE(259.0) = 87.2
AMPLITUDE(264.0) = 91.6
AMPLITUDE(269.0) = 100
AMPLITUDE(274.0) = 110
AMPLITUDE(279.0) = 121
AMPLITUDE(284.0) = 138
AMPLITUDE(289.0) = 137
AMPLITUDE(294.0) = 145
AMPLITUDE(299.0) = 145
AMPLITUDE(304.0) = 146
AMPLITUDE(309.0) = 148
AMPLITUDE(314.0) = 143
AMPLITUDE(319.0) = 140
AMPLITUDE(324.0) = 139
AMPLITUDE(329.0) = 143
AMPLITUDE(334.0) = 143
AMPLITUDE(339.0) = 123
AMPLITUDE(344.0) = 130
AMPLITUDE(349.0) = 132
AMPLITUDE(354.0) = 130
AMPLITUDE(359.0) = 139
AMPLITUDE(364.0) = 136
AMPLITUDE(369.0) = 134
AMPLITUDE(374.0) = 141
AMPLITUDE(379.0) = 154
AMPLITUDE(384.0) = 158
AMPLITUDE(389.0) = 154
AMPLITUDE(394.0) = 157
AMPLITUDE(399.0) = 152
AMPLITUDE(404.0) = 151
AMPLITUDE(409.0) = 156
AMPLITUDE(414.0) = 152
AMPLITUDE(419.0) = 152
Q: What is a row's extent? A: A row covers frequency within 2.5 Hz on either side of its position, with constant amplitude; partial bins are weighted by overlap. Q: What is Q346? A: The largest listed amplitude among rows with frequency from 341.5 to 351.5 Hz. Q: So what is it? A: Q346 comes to 132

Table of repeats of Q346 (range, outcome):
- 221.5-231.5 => 126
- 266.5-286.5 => 138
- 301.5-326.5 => 148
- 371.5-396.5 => 158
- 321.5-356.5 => 143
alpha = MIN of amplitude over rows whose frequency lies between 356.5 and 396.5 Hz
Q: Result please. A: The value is 134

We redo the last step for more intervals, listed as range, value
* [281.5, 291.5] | 137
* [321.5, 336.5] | 139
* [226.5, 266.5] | 59.2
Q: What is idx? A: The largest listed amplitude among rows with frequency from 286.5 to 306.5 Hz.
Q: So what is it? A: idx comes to 146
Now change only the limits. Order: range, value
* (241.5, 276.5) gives 110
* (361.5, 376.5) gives 141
